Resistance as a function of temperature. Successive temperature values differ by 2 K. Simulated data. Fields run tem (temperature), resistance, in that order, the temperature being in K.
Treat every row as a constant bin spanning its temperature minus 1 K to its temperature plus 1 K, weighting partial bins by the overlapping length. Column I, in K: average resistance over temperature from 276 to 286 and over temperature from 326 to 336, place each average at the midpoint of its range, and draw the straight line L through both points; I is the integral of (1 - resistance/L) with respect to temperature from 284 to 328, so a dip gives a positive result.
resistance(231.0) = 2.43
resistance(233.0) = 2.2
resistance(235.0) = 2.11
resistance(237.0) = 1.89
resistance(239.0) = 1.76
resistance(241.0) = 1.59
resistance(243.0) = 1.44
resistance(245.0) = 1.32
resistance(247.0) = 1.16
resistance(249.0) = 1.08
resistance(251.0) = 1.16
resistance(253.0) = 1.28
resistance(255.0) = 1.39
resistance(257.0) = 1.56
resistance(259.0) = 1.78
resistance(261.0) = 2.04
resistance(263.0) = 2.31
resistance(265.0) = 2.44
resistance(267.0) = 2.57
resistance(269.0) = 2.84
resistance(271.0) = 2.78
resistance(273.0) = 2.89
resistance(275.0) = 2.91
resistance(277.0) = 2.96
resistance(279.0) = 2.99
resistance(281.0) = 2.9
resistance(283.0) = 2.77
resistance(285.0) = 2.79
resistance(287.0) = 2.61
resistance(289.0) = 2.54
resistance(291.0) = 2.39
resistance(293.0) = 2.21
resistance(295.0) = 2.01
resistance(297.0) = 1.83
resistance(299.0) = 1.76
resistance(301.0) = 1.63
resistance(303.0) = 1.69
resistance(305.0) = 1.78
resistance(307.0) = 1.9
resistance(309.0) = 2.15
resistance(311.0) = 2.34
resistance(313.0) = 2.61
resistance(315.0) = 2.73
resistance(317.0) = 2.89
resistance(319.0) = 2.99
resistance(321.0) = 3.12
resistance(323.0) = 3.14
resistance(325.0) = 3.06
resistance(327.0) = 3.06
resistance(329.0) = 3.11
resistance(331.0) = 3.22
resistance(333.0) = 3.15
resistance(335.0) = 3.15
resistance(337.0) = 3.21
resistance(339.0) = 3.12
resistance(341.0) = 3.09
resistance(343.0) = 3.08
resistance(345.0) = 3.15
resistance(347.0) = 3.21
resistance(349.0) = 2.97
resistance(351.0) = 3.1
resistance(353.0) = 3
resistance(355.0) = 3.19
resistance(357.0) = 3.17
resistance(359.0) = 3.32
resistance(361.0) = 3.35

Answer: 8.70 K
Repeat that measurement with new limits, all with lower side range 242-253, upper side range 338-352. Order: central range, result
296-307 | 2.5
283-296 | -2.7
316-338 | -2.7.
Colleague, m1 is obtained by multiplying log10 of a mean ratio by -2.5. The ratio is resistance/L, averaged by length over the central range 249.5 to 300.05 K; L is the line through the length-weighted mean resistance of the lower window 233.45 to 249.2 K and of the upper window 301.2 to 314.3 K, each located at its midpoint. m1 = -0.24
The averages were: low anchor 1.59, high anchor 2.07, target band 2.3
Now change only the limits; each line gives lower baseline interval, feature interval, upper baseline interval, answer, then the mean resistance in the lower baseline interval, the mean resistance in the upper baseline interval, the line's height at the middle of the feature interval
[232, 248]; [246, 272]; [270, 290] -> 0.21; 1.68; 2.81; 2.22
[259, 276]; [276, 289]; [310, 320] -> -0.09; 2.55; 2.71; 2.6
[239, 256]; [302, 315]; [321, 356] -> 0.19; 1.33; 3.12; 2.53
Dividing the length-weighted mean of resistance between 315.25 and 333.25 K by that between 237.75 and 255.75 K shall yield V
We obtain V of 2.25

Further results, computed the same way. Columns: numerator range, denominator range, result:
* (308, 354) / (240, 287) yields 1.40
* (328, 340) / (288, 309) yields 1.59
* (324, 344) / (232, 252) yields 1.99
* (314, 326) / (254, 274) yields 1.32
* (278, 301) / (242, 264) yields 1.60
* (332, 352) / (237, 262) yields 2.11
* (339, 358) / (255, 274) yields 1.35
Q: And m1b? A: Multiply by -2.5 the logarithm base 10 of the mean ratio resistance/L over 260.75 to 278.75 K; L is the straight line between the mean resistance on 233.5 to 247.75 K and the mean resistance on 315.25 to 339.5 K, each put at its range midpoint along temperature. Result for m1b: -0.248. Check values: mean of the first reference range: 1.64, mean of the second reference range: 3.09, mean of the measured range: 2.68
